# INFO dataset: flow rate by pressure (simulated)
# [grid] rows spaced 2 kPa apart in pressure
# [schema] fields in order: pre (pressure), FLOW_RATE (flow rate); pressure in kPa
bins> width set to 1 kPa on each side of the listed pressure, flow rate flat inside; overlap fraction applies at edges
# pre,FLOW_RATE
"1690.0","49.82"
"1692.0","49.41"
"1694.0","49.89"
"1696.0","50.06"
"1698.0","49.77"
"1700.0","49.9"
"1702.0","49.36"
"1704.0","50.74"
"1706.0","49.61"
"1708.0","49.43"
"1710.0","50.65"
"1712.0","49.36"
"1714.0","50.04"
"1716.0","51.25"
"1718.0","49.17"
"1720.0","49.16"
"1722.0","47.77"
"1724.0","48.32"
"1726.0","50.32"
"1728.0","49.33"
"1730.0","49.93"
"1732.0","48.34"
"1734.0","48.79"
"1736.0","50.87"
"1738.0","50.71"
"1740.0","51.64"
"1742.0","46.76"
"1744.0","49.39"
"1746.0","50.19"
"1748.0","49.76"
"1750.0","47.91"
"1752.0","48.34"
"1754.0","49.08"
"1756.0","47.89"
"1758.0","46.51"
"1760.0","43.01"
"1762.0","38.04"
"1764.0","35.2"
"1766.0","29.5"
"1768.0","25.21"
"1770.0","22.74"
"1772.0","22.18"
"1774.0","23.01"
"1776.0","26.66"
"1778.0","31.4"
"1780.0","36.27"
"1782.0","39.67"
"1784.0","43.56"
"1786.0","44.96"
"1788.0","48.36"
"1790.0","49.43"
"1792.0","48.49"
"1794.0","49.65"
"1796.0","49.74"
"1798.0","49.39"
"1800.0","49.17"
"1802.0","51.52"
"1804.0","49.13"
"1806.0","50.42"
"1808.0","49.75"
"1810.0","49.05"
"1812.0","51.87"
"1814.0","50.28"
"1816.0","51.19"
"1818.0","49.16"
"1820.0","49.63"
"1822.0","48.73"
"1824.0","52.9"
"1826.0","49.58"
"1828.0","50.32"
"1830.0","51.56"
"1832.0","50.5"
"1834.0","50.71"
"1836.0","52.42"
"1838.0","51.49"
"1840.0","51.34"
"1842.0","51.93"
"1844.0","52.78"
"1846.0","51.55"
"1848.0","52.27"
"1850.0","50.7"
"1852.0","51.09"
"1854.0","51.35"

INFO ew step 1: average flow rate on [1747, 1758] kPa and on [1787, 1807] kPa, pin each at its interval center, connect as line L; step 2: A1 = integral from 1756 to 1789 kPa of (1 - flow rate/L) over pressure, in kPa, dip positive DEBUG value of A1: 9.3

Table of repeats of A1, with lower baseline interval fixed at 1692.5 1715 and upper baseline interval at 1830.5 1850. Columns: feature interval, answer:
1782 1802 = 1.24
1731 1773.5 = 6.52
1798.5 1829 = 0.66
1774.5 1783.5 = 3.07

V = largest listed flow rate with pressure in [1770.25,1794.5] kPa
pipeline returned 49.65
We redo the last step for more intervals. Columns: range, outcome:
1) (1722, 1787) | 51.64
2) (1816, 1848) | 52.9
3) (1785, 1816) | 51.87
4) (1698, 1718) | 51.25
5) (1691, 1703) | 50.06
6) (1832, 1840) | 52.42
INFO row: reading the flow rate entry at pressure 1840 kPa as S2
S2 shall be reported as 51.34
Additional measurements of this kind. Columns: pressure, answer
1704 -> 50.74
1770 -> 22.74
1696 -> 50.06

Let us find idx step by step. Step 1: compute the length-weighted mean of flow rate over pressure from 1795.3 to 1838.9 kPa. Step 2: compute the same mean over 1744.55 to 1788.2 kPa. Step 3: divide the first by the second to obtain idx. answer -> 1.31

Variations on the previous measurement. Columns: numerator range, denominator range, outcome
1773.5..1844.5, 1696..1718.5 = 0.95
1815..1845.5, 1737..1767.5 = 1.13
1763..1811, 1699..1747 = 0.82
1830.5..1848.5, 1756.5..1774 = 1.58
